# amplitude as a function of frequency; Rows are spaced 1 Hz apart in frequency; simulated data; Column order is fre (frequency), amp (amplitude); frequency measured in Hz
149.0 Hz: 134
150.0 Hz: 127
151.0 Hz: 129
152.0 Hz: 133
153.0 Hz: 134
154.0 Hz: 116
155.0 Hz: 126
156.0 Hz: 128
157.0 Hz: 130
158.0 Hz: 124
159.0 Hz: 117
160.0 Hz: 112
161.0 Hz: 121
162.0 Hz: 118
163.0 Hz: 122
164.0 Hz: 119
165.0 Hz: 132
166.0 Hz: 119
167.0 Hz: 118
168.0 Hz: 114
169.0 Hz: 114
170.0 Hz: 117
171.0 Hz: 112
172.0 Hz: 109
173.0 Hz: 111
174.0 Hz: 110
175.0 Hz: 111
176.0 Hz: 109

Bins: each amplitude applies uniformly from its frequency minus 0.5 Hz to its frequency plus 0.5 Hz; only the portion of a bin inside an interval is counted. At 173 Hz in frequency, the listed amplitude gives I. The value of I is 111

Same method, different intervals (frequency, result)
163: 122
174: 110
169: 114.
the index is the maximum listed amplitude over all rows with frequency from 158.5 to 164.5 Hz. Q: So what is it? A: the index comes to 122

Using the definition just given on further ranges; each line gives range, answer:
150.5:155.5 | 134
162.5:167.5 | 132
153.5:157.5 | 130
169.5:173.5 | 117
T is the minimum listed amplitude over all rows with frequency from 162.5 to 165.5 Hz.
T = 119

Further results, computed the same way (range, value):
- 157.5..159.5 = 117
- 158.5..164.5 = 112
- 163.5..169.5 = 114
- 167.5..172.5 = 109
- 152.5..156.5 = 116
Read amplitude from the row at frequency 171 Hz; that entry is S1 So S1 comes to 112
